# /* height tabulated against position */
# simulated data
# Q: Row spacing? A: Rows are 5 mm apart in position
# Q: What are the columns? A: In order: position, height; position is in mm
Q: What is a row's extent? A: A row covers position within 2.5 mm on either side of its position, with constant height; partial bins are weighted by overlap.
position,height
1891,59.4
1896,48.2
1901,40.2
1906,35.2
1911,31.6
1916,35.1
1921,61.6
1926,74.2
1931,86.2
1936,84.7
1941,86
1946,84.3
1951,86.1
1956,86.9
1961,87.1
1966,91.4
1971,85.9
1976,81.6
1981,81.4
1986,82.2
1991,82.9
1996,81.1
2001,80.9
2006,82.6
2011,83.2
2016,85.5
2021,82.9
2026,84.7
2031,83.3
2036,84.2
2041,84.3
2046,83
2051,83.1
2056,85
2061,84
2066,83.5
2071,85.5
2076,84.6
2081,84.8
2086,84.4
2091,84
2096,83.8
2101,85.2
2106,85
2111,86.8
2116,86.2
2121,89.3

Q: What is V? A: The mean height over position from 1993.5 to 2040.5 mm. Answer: 83.2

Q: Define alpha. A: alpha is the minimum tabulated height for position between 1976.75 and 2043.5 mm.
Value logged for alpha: 80.9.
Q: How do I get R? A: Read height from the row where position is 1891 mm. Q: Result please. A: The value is 59.4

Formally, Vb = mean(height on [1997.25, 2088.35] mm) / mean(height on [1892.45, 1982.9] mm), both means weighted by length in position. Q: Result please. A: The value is 1.19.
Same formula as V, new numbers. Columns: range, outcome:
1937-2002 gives 84.5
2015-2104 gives 84.2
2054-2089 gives 84.5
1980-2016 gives 82.3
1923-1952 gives 83.1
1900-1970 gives 70.3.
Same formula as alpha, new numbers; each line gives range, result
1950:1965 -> 86.1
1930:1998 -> 81.1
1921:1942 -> 61.6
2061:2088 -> 83.5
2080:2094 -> 84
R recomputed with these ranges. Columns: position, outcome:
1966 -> 91.4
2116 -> 86.2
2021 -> 82.9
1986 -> 82.2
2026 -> 84.7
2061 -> 84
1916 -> 35.1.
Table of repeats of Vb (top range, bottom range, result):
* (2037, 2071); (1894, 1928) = 1.82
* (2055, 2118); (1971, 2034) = 1.02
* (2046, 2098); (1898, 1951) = 1.34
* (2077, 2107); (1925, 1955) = 1.00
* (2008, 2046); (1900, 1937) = 1.51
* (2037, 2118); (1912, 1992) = 1.07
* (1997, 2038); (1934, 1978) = 0.97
